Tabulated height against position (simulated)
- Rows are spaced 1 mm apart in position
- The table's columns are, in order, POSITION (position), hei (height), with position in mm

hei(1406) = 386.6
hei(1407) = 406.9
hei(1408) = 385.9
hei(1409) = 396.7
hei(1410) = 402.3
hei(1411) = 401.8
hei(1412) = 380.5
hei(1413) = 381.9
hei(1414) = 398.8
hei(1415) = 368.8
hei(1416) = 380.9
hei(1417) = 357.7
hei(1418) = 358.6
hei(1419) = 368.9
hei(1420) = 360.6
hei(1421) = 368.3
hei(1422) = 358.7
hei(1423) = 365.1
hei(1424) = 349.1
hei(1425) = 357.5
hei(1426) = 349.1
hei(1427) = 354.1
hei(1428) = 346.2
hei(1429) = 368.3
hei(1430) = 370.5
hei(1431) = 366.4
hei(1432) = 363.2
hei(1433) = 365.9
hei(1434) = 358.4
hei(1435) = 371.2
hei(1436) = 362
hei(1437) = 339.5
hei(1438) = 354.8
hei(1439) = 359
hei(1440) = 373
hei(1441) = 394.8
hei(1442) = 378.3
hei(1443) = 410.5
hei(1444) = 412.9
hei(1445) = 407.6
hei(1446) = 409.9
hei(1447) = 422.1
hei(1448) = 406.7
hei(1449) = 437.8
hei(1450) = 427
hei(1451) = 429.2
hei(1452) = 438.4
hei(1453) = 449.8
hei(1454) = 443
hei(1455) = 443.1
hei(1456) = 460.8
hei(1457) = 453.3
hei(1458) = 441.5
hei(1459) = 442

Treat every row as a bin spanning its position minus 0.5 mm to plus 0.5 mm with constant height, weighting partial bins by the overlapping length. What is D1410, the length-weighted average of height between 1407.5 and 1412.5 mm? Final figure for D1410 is 393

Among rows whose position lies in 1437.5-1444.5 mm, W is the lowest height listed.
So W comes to 354.8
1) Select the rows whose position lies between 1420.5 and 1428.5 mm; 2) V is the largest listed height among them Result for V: 368.3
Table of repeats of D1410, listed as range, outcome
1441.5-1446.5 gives 404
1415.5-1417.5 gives 369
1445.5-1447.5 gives 416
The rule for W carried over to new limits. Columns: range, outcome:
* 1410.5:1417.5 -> 357.7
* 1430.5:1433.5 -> 363.2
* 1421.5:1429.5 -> 346.2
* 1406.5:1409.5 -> 385.9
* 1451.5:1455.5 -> 438.4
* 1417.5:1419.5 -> 358.6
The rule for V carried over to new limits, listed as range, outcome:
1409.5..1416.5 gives 402.3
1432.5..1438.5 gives 371.2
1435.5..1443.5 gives 410.5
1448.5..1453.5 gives 449.8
